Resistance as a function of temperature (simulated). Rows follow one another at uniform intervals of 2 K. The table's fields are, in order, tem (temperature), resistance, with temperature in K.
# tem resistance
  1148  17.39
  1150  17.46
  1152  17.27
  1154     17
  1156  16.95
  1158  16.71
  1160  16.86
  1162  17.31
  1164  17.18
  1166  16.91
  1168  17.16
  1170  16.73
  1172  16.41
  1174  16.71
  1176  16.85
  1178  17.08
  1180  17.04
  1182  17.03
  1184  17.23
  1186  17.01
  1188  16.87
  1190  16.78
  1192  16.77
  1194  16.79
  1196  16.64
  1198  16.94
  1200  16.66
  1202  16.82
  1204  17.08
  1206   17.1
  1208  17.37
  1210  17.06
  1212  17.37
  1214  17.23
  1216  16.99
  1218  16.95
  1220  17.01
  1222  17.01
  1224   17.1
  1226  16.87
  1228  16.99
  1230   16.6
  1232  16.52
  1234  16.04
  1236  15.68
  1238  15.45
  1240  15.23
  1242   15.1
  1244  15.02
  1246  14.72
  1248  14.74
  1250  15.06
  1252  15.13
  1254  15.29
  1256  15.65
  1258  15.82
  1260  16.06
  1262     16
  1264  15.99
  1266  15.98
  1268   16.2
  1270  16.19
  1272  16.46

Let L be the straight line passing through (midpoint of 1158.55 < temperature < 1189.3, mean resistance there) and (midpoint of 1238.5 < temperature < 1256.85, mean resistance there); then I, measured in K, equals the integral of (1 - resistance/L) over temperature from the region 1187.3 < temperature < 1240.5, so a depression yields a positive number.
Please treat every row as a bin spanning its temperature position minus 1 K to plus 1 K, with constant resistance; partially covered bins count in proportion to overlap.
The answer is -2.7 K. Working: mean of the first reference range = 17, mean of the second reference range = 15.1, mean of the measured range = 16.8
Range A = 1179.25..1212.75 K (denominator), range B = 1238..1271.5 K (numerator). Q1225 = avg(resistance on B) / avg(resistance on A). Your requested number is 0.91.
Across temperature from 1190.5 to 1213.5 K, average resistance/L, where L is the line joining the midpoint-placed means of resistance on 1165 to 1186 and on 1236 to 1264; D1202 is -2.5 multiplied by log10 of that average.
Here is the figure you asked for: -0.04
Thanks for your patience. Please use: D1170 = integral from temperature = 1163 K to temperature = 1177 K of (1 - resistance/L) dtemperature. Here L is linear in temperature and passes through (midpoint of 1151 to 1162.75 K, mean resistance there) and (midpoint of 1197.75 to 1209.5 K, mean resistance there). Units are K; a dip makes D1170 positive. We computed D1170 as 0.13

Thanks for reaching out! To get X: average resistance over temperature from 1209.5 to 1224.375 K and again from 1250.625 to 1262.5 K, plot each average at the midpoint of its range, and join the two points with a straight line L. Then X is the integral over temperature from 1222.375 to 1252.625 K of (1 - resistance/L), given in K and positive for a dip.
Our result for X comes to 1.0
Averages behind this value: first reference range 17.1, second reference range 15.6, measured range 15.8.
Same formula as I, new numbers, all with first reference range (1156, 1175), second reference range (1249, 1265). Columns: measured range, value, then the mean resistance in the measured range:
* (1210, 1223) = -0.7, 17.1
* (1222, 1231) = -0.5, 16.9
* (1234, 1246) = 0.4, 15.3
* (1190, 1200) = -0.2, 16.8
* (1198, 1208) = -0.4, 17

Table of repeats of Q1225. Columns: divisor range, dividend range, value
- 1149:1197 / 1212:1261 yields 0.95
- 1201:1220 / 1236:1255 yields 0.88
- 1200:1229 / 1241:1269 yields 0.91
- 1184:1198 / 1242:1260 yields 0.90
